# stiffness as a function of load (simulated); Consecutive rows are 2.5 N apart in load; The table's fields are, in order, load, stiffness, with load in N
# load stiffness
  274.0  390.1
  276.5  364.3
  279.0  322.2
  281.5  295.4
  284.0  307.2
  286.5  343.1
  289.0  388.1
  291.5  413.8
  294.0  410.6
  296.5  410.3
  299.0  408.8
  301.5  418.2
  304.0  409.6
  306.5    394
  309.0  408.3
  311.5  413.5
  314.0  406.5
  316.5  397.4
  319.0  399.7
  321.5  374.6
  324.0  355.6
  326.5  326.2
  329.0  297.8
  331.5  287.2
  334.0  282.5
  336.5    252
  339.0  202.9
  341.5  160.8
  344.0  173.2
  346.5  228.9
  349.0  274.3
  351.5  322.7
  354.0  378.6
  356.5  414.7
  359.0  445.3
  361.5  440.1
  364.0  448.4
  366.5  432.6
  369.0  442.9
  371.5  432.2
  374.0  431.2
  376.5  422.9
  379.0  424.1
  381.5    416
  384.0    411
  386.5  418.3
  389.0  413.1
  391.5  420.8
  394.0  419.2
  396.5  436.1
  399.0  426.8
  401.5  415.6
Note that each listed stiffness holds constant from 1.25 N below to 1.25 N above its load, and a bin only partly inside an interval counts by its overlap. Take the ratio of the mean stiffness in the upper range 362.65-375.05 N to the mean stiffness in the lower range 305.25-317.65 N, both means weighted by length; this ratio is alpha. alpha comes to 1.08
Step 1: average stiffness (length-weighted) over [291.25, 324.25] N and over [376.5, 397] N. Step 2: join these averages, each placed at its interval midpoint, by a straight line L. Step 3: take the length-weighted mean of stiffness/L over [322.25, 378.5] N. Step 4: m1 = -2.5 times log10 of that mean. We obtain 0.21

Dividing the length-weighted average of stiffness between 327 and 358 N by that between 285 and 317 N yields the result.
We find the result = 0.69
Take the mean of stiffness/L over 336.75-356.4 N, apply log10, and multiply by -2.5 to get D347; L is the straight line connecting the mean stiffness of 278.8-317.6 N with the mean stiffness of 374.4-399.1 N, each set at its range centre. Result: 0.488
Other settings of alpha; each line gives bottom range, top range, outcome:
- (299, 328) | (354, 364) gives 1.10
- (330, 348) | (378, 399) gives 1.84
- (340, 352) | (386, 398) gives 1.87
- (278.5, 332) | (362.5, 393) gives 1.14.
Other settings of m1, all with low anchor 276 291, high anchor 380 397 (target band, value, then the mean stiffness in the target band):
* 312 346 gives 0.22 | 302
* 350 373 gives -0.05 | 416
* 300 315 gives -0.15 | 408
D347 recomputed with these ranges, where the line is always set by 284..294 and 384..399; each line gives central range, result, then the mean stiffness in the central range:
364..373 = -0.07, 438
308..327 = 0.00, 387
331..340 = 0.48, 255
